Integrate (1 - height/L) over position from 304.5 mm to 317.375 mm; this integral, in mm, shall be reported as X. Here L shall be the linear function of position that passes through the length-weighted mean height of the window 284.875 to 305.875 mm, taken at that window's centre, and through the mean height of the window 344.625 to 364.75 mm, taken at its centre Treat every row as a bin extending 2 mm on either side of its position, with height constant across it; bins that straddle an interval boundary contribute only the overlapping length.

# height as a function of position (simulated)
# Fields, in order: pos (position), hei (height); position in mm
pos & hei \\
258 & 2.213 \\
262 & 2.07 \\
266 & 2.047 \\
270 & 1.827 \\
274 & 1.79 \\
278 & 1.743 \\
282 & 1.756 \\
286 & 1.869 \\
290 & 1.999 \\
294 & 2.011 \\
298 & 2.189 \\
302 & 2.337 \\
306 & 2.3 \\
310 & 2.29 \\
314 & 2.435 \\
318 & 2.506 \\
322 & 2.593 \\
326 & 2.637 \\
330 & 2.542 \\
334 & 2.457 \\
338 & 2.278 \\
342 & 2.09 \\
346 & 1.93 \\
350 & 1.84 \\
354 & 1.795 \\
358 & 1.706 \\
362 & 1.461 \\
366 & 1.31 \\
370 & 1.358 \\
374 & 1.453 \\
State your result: -2.3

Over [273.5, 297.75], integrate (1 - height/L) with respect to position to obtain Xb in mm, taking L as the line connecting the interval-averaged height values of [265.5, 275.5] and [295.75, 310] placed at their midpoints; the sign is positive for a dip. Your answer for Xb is 2.00 mm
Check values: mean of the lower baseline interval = 1.87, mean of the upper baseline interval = 2.27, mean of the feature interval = 1.89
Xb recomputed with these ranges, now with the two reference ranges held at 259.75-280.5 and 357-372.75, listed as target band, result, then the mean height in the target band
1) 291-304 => -3.0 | 2.17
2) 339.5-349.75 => -3.0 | 1.99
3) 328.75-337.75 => -4.8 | 2.45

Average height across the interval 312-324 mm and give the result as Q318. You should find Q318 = 2.51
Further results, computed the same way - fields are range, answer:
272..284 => 1.76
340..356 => 1.91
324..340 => 2.48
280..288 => 1.81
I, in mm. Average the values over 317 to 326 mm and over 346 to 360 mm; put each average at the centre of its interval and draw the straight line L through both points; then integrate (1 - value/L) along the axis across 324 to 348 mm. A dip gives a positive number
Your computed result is -1.1 mm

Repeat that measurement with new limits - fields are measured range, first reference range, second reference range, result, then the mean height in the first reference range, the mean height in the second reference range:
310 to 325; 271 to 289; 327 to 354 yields -3.4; 1.8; 2.18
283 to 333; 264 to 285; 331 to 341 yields -4.1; 1.83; 2.36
